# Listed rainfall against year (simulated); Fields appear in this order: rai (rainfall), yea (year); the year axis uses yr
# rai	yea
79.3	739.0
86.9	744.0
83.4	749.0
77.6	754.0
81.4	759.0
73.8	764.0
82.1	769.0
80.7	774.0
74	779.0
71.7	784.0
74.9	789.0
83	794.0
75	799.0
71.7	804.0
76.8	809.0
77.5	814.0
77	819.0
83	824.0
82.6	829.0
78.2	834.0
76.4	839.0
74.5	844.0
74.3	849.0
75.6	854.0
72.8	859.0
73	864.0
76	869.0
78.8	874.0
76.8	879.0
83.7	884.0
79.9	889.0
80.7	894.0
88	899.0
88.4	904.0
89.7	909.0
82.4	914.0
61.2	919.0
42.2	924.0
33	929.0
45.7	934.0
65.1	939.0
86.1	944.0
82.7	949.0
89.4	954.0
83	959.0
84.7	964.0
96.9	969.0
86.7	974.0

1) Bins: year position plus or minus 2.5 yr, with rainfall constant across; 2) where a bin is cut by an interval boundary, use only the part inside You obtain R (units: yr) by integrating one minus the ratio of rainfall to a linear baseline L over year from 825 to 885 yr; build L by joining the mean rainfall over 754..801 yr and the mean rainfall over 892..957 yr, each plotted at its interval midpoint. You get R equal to -1.90 yr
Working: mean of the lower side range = 77.4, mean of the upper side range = 71.9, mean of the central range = 76.9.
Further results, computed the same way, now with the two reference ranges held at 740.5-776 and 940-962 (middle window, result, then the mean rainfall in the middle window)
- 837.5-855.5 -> 1.56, 75.1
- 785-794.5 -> 0.51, 77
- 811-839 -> 0.88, 79.3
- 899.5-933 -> 6.74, 66.5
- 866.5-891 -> 1.10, 79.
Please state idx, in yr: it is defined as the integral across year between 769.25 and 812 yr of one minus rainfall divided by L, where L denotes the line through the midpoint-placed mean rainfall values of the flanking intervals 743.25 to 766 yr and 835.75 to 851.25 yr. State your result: 1.1 yr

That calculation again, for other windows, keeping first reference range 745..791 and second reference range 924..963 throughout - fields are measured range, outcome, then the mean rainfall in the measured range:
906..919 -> -2.1 yr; 81.4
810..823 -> -0.4 yr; 77.9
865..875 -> -0.6 yr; 76.5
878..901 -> -3.5 yr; 82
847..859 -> -0.2 yr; 74.5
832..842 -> -0.4 yr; 77.1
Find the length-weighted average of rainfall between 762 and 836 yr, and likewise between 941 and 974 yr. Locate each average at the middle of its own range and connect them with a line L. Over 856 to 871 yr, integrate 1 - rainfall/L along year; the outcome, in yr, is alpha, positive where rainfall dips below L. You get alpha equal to 1.36 yr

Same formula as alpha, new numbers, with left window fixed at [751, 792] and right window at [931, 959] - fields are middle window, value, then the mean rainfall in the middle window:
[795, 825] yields -0.2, 76.8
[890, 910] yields -3.0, 86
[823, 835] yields -0.8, 81.4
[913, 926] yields 2.5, 60.3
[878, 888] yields -0.8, 80.7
